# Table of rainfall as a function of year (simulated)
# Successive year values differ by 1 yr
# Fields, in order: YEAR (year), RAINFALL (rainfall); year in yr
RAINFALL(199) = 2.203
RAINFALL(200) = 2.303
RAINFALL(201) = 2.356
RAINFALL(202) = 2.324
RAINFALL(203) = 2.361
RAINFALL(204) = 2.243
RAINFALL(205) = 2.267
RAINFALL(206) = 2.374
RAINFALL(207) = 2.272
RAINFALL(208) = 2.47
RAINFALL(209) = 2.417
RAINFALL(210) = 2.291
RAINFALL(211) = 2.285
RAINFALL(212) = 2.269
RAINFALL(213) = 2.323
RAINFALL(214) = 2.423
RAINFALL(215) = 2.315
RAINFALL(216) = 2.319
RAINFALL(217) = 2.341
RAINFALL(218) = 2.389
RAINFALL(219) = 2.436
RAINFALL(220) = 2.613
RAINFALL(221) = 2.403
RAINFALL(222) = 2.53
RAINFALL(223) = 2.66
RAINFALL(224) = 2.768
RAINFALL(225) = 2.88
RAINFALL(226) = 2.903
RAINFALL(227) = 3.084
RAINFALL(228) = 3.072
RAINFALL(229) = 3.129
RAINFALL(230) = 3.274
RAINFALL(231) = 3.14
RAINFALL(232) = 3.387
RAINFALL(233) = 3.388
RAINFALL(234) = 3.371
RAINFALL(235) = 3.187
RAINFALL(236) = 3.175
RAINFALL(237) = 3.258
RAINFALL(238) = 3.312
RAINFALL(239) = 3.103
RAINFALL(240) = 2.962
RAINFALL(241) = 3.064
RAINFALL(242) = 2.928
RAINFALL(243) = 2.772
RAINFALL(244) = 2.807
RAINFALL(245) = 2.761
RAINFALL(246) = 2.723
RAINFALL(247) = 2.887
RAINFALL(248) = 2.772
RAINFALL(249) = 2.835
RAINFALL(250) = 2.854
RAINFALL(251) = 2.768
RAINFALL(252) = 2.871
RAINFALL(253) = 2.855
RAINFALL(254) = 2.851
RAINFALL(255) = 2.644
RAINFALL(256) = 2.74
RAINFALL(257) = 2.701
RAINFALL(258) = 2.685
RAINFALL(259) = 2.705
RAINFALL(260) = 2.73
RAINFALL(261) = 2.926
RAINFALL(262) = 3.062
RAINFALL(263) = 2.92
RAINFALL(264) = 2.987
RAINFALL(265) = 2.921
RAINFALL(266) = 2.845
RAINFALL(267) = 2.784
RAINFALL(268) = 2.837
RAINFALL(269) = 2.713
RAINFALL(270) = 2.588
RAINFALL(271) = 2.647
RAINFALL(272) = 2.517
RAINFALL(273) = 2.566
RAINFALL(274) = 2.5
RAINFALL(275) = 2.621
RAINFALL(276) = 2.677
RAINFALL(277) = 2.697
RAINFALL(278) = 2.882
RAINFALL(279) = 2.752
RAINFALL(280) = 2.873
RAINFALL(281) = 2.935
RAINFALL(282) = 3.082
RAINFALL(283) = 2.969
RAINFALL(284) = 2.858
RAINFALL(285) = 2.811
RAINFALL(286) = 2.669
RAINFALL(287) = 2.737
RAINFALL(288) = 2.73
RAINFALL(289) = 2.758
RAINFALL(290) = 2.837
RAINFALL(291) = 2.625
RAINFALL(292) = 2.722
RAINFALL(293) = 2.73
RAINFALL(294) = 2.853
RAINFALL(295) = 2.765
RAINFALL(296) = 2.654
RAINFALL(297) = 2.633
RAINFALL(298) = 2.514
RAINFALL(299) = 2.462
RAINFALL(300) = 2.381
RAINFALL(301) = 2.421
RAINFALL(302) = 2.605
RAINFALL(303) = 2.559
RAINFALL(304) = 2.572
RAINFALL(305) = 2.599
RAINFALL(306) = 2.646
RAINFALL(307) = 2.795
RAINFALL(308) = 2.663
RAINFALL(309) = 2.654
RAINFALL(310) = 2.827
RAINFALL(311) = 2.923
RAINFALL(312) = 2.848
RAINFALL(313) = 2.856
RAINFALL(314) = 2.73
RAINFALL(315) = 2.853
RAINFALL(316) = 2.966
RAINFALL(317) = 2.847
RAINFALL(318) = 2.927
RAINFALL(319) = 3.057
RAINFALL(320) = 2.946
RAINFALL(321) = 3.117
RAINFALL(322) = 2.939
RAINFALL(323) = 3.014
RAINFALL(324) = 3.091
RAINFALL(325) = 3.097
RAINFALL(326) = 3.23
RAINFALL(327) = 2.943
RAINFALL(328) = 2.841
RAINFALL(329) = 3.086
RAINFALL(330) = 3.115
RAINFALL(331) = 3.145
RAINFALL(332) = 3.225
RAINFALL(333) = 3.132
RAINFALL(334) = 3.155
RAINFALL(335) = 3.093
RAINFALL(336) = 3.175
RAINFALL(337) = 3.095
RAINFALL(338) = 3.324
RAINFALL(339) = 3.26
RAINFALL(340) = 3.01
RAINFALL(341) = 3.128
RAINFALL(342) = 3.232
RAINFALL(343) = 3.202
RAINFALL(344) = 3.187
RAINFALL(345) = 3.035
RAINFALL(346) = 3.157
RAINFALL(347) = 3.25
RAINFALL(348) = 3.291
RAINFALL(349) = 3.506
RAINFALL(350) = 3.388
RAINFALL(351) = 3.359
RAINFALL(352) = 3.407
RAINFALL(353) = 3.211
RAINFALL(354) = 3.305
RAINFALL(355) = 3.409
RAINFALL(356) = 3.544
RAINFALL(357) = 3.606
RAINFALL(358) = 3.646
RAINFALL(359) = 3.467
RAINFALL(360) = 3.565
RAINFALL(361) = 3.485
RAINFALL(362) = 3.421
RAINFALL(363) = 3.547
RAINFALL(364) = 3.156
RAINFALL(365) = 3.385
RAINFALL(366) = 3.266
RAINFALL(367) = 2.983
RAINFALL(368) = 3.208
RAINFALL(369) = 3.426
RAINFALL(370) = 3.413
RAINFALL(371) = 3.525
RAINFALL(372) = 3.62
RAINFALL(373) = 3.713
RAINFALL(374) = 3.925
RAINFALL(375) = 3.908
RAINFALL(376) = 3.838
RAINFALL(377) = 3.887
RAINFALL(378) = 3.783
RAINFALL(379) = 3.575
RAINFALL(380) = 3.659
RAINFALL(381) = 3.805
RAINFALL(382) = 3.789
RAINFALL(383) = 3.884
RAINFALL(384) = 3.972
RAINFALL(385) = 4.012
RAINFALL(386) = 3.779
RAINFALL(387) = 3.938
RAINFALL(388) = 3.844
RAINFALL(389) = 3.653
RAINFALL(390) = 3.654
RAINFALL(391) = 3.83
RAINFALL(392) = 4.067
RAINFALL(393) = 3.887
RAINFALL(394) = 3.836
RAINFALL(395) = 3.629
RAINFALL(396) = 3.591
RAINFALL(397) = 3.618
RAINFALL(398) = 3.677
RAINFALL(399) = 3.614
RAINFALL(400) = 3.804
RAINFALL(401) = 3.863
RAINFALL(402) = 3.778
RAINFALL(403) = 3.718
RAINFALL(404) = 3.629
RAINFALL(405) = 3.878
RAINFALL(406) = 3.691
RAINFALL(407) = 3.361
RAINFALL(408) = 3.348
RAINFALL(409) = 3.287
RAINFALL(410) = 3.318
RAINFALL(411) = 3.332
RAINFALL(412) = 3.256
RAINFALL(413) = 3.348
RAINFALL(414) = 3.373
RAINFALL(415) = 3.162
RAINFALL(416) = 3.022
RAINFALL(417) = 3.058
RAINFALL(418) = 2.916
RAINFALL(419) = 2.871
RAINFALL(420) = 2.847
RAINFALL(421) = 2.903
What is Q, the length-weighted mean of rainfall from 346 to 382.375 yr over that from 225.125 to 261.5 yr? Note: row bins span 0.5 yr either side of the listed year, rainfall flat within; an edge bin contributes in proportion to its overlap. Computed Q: 1.2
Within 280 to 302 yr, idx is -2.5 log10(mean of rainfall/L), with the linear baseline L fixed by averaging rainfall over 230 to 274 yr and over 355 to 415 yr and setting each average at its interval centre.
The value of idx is 0.14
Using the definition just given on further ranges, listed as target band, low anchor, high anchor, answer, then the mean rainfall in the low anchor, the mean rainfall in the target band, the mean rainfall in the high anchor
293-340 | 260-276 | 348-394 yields 0.100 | 2.76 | 2.88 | 3.6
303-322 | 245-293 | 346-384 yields 0.108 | 2.78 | 2.82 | 3.52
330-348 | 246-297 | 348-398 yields 0.054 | 2.78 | 3.17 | 3.61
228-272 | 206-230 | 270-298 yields -0.110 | 2.56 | 2.92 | 2.74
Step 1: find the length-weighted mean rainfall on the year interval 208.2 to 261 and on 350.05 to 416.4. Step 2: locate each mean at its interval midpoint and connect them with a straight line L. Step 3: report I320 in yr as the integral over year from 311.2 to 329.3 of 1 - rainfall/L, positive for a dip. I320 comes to 1.6 yr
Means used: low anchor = 2.79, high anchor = 3.58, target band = 2.96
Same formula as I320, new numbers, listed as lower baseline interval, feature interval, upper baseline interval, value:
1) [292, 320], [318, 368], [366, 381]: -0.42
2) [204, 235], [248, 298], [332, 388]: 3.21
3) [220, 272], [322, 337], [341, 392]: 1.12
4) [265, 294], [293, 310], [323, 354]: 1.70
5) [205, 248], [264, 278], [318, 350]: 1.03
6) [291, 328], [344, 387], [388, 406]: -1.53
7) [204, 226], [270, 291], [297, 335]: -0.29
